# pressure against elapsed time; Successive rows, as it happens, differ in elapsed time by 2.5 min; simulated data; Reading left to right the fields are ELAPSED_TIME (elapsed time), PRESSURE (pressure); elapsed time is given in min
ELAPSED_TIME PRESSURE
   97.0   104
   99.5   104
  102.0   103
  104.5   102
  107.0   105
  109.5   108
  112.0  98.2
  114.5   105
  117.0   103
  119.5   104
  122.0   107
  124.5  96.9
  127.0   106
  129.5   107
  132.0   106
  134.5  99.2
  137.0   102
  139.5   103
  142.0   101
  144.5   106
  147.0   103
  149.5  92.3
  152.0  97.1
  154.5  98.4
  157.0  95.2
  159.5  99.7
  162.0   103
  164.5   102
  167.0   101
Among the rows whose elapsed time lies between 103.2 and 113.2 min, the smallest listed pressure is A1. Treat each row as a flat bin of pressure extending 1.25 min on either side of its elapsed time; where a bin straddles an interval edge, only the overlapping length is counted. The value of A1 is 98.2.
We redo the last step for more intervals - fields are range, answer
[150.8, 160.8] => 95.2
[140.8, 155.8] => 92.3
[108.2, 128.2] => 96.9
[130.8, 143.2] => 99.2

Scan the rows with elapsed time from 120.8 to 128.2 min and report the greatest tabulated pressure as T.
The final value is 107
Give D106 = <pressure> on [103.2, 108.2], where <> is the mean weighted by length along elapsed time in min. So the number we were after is 103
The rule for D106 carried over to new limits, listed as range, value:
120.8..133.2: 105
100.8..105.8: 103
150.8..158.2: 96.9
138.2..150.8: 101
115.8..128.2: 103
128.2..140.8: 103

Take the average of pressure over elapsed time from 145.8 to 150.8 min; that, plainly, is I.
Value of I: 97.6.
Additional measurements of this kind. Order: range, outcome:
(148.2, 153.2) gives 94.8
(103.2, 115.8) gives 104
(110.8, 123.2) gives 103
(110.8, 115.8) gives 102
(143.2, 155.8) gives 99.3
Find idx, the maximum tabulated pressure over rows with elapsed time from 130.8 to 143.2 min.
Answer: 106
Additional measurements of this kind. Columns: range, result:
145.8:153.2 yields 103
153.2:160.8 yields 99.7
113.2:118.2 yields 105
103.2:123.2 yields 108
